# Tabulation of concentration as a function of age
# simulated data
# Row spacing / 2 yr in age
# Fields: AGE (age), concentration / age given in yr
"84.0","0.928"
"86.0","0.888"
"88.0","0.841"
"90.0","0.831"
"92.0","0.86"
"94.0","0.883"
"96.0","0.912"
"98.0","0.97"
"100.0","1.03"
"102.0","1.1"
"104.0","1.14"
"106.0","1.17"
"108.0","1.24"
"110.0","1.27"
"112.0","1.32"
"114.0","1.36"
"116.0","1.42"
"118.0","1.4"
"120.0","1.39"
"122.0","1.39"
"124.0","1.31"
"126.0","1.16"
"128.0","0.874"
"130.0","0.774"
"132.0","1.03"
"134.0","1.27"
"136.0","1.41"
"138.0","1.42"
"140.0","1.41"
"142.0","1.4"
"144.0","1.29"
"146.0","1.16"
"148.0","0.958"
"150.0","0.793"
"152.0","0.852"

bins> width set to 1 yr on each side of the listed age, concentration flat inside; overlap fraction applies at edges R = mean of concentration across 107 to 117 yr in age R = 1.32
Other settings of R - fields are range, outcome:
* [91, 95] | 0.871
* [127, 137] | 1.07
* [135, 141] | 1.41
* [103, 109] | 1.18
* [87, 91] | 0.836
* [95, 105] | 1.03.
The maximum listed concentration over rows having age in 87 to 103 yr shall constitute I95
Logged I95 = 1.1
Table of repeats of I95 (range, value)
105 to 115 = 1.36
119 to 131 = 1.39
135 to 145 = 1.42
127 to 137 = 1.41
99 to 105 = 1.14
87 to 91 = 0.841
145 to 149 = 1.16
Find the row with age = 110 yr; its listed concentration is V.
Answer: 1.27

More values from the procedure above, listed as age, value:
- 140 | 1.41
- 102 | 1.1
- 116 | 1.42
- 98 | 0.97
